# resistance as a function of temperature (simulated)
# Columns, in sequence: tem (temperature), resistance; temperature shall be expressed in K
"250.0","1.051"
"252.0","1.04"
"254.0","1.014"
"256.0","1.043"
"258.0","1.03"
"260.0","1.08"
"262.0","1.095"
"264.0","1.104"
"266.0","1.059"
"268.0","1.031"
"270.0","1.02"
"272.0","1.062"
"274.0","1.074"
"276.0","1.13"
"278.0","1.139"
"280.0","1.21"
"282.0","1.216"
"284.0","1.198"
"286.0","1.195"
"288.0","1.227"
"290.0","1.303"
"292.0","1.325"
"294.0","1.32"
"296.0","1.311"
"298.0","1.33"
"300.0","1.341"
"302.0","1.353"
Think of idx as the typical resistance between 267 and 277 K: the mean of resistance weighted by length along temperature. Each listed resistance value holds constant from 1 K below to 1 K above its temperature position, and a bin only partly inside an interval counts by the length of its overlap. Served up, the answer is 1.06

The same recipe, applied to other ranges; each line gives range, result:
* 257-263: 1.07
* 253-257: 1.03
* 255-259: 1.04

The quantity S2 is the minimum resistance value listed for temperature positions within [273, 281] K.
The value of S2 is 1.074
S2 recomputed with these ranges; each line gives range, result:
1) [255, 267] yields 1.03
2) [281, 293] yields 1.195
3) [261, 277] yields 1.02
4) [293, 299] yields 1.311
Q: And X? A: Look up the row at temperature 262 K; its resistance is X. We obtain 1.095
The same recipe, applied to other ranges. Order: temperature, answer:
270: 1.02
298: 1.33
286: 1.195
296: 1.311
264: 1.104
